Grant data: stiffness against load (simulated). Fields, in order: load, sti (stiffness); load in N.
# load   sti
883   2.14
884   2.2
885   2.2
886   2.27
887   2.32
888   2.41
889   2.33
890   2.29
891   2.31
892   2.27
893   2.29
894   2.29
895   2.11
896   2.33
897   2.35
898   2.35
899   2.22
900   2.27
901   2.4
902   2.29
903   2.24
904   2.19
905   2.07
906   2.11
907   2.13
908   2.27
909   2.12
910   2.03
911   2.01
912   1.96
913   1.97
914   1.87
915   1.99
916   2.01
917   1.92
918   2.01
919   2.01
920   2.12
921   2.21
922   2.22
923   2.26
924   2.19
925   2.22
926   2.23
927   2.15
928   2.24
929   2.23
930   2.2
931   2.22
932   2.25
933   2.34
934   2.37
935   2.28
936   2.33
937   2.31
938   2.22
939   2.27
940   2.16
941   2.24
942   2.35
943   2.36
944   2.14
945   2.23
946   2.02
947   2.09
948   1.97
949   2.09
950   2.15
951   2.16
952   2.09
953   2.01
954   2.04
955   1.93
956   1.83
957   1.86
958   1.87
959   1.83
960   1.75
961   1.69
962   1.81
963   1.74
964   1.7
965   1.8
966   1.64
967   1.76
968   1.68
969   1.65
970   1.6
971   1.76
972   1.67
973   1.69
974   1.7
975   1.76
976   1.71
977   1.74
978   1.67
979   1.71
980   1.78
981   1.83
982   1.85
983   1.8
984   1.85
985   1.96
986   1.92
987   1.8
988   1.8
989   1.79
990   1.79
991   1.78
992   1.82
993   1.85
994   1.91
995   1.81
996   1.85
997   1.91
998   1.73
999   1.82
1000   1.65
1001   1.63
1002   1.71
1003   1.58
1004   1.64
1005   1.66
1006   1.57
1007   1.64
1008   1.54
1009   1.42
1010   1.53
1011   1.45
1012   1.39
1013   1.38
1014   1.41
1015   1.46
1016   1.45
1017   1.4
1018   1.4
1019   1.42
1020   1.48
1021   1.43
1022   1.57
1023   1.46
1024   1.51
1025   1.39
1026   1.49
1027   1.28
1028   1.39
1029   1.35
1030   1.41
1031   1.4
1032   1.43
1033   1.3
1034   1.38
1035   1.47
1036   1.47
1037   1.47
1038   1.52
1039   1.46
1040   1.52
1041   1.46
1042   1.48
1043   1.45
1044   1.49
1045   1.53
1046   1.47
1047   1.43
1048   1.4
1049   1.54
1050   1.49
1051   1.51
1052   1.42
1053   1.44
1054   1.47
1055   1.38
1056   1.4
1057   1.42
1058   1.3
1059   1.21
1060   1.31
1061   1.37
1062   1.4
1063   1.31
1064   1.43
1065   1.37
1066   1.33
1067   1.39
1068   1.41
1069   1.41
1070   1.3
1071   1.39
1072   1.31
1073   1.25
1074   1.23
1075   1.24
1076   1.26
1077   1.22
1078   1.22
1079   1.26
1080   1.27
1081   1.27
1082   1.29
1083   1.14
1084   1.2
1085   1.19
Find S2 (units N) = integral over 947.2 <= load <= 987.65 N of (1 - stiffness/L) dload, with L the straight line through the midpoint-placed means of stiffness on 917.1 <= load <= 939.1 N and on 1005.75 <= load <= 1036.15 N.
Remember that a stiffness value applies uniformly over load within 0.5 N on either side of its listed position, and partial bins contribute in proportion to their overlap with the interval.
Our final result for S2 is 1.3 N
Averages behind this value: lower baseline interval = 2.22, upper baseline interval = 1.44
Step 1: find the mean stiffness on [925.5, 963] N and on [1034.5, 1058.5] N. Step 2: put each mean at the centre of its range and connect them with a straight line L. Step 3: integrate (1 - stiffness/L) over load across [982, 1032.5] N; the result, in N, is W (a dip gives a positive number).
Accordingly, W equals 3.21 N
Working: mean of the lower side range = 2.11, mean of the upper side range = 1.46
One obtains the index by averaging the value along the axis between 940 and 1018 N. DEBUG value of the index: 1.79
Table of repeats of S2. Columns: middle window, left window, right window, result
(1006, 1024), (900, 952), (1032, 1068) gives 1.84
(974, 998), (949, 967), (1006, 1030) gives -1.91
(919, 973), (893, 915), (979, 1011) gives -1.82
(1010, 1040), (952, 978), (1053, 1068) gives 1.70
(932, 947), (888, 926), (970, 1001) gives -1.79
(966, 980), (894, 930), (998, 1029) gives 0.50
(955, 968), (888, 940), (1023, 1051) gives 0.89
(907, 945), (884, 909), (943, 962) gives -1.00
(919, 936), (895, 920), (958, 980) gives -1.99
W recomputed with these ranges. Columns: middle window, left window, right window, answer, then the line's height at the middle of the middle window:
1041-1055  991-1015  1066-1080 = -0.4 N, 1.42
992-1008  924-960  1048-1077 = 0.4 N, 1.77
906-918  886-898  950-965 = 0.8 N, 2.17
